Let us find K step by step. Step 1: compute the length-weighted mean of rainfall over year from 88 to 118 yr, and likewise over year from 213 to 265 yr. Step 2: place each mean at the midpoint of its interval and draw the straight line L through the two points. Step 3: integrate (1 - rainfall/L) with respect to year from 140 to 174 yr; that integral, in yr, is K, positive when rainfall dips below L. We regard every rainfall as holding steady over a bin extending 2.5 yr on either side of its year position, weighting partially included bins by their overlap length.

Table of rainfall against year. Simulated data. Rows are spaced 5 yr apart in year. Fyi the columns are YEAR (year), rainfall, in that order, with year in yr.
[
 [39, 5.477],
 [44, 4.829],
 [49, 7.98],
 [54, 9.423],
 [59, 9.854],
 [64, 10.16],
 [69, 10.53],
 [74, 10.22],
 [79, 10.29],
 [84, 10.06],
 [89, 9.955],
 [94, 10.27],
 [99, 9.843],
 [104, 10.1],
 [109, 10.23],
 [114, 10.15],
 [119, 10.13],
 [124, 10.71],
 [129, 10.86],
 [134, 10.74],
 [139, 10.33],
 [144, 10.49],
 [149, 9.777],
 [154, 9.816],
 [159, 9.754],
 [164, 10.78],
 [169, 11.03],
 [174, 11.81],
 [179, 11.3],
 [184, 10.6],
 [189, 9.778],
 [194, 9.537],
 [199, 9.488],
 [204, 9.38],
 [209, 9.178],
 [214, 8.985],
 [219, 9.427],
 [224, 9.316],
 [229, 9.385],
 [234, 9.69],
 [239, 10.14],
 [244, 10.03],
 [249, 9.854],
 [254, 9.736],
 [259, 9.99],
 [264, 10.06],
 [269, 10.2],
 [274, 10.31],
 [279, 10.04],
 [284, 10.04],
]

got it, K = -1.5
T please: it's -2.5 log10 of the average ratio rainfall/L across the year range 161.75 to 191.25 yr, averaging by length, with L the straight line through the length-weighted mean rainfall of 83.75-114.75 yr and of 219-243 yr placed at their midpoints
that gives -0.11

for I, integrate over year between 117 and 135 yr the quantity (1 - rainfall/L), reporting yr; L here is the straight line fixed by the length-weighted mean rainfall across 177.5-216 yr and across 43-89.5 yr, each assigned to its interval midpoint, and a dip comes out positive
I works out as -1.9 yr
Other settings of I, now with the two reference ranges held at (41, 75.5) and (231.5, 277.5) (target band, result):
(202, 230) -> 1.5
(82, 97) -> -1.7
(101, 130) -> -3.4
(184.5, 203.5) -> 0.0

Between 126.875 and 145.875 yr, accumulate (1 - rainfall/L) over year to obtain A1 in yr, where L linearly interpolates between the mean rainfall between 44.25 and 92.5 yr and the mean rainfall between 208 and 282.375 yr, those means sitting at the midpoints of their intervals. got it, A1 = -1.8 yr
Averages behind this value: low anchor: 9.61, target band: 10.6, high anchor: 9.77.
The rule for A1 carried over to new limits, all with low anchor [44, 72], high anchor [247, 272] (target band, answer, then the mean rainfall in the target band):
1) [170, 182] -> -2.2 yr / 11.4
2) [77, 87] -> -1.0 yr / 10.2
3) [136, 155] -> -1.2 yr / 10.1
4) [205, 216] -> 0.7 yr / 9.13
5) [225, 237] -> 0.4 yr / 9.53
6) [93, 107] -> -1.1 yr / 10.1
